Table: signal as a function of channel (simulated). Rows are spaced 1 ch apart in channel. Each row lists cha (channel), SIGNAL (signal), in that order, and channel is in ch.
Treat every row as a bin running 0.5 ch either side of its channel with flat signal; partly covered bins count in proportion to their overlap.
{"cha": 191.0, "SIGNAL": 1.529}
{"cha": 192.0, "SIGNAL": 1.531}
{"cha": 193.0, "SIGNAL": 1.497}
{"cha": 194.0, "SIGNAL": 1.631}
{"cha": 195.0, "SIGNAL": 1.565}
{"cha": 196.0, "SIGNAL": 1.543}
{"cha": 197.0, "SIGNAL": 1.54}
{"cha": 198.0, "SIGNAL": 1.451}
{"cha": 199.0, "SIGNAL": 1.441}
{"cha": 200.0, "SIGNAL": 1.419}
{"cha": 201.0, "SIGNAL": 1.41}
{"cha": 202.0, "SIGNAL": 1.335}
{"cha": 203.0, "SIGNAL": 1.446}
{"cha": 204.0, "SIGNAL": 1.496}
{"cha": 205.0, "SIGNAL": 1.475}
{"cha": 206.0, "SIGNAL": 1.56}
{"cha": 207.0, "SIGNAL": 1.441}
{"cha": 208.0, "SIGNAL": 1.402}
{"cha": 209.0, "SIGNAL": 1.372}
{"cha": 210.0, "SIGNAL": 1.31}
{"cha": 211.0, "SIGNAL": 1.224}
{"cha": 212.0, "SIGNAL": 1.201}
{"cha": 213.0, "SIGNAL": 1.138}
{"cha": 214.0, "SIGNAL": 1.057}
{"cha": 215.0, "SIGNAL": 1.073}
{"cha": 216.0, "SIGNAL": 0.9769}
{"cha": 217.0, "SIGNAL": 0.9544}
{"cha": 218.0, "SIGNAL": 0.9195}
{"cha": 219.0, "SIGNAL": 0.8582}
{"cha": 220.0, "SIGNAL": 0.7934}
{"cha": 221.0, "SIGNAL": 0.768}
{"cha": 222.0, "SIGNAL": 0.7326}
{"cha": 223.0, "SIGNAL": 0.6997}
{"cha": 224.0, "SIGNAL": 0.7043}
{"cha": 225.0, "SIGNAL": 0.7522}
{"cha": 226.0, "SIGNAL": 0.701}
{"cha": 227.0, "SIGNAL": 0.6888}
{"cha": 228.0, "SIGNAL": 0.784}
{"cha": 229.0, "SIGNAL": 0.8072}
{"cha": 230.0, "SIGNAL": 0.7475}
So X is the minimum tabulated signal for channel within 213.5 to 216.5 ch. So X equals 0.9769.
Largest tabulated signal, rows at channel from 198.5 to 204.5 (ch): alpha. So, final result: 1.496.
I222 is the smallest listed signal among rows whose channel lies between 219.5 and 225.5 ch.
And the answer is 0.6997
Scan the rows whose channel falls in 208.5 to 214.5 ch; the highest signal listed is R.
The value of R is 1.372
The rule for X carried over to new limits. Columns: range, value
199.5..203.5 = 1.335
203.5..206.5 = 1.475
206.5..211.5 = 1.224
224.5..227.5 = 0.6888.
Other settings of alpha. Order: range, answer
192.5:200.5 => 1.631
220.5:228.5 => 0.784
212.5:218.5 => 1.138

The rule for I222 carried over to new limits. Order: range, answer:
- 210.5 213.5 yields 1.138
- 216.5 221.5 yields 0.768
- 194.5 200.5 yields 1.419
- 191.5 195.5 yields 1.497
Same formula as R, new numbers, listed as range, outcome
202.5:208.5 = 1.56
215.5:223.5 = 0.9769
